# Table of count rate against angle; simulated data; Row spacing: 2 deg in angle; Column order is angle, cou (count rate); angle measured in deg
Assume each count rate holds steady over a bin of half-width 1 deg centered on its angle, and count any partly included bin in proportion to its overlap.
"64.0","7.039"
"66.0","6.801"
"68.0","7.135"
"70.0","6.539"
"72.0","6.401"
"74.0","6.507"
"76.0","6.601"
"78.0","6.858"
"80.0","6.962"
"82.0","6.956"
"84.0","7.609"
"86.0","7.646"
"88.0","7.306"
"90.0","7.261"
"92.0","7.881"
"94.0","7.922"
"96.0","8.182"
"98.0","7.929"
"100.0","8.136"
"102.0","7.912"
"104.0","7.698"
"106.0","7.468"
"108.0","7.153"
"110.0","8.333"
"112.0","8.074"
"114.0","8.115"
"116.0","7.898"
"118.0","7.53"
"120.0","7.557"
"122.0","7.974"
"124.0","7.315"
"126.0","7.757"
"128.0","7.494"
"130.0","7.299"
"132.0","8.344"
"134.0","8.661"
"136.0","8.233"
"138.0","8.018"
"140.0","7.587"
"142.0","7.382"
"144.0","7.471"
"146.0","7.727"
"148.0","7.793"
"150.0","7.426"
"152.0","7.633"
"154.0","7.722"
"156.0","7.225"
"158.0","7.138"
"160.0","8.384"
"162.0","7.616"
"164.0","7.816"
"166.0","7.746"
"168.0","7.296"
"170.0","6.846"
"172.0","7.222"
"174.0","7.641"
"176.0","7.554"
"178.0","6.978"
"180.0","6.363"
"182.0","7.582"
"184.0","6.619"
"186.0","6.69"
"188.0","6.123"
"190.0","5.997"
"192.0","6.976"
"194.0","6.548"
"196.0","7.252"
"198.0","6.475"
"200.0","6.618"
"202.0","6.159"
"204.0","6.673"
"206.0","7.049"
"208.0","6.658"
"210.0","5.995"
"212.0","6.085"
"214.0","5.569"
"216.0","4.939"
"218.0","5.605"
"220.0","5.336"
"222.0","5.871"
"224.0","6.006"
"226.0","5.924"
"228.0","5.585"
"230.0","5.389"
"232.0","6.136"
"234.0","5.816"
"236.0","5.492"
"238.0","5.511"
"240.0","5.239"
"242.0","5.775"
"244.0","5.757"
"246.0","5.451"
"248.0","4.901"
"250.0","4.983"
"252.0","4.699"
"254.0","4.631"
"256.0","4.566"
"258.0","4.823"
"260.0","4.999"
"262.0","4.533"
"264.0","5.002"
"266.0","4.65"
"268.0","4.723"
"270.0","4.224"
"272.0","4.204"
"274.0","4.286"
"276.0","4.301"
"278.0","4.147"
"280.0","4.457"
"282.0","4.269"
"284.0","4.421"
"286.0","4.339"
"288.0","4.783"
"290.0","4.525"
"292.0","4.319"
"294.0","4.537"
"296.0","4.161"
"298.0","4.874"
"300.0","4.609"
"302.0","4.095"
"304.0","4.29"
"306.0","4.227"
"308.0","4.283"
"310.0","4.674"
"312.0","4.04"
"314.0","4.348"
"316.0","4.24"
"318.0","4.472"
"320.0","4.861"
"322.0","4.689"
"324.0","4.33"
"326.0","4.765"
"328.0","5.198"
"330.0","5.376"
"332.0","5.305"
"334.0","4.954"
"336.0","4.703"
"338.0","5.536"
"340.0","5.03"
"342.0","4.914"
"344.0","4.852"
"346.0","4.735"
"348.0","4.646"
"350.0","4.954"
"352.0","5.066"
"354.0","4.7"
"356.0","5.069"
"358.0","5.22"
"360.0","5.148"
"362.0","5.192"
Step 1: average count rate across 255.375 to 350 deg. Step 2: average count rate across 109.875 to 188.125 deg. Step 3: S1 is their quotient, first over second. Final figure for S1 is 0.61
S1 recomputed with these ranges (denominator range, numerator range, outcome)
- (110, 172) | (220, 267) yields 0.69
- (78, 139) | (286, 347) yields 0.60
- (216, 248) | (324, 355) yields 0.88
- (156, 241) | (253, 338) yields 0.70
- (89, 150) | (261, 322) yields 0.57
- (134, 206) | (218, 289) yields 0.69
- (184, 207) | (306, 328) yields 0.68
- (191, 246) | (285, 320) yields 0.73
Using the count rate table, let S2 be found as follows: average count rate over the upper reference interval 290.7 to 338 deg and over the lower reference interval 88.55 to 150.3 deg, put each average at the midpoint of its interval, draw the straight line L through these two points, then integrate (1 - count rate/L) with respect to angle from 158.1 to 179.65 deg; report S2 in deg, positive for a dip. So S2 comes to -1.5 deg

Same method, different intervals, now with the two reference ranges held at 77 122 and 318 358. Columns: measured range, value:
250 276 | 5.3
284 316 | 5.7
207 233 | 2.1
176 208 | -0.5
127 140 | -1.3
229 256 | 3.1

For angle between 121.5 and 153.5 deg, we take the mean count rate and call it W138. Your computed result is 7.75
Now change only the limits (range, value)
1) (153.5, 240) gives 6.54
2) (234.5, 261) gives 5.15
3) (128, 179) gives 7.63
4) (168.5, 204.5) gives 6.8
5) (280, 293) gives 4.44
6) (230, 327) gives 4.7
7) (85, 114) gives 7.79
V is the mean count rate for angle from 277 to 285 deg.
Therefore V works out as 4.32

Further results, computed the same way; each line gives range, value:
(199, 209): 6.63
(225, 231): 5.63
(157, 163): 7.71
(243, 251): 5.27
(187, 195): 6.41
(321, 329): 4.75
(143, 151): 7.6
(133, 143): 7.98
